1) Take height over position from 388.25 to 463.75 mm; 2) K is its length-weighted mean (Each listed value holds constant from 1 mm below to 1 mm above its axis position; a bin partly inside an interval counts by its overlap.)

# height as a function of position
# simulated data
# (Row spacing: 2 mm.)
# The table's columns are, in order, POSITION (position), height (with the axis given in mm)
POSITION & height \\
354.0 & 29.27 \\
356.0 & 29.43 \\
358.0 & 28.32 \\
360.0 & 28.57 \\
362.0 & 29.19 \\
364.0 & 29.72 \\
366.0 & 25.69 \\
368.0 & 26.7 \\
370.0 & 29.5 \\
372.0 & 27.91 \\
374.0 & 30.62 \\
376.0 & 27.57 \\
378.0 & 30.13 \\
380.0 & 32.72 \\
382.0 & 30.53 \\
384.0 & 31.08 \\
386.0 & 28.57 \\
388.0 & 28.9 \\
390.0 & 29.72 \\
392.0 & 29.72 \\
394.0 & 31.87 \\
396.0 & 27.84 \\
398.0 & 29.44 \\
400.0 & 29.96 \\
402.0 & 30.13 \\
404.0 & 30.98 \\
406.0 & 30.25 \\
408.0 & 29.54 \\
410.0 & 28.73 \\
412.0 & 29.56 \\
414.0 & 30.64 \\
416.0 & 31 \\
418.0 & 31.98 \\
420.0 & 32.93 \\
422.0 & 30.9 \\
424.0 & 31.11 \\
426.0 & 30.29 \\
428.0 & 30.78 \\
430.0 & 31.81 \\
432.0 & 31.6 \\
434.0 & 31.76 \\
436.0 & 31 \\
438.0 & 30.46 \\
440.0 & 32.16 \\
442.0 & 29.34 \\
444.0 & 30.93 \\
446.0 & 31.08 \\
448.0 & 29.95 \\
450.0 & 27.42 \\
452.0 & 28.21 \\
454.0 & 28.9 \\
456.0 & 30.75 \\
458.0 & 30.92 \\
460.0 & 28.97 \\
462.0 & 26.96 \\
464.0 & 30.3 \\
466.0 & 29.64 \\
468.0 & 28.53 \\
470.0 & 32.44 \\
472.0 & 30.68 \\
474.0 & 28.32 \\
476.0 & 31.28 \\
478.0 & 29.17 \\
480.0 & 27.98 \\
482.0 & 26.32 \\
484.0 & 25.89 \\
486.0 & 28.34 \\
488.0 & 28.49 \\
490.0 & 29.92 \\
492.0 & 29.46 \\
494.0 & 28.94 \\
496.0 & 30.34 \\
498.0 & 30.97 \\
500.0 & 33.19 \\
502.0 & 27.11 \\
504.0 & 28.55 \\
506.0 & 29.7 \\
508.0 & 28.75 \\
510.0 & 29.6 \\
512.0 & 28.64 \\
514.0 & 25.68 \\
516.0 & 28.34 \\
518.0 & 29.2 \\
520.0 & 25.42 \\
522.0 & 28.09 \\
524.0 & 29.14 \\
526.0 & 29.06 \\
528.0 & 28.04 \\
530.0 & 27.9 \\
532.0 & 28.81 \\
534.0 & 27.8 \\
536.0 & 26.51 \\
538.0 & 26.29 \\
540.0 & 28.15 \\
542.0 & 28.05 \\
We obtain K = 30.2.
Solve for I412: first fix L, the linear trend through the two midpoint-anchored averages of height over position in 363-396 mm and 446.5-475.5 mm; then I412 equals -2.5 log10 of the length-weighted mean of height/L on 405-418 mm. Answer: -0.02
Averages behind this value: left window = 29.4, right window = 29.5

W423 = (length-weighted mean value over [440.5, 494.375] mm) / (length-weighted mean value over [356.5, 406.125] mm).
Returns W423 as 0.99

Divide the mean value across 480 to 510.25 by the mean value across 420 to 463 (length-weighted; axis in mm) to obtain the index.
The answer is 1.0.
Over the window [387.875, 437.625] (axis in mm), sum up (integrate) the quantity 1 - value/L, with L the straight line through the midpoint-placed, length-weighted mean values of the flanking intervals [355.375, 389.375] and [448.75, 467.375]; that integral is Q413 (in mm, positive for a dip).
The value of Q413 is -2.4 mm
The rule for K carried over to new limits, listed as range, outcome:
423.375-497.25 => 29.7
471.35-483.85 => 28.7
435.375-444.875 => 30.8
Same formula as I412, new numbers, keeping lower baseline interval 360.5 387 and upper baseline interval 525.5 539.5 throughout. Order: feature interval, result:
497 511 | -0.06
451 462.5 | -0.03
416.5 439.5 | -0.10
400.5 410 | -0.04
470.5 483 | -0.03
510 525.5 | 0.00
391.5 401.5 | -0.03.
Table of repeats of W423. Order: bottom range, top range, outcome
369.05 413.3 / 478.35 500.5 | 0.97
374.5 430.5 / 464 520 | 0.96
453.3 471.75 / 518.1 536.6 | 0.94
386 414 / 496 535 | 0.96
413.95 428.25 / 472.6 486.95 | 0.90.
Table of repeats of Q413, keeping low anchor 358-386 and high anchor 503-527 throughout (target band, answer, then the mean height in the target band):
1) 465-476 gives -0.6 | 30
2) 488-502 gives -0.8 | 30.1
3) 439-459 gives -0.9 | 30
